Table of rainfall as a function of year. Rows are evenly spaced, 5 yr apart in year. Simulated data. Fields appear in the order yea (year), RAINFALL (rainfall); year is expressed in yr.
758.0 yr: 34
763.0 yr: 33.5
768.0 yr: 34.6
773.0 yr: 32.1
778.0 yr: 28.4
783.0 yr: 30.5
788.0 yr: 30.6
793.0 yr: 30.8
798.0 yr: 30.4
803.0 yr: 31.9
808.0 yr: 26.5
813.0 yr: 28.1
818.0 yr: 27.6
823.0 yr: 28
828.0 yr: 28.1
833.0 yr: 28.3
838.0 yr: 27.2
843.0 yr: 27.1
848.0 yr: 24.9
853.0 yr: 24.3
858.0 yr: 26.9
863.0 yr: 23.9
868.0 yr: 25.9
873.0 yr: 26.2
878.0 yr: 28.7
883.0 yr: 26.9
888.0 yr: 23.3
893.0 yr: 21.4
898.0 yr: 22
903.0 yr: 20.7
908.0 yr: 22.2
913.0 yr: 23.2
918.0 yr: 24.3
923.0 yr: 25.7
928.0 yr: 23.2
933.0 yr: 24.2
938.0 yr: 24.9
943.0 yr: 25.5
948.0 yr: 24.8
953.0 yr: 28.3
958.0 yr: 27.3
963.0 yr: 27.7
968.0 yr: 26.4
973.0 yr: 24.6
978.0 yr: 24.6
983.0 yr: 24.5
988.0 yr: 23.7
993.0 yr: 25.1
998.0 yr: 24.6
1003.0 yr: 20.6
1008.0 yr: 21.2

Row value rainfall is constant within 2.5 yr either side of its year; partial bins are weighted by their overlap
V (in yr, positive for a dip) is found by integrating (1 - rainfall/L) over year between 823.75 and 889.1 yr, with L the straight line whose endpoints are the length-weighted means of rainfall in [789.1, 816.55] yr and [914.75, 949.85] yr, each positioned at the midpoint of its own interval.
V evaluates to 2.6 yr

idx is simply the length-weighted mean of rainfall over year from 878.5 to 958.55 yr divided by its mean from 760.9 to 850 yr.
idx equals 0.83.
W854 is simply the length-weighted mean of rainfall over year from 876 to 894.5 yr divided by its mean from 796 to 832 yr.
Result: 0.9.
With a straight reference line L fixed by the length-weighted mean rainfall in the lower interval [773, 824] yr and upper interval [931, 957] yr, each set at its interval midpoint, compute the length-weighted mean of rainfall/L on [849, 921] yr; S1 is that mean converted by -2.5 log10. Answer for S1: 0.12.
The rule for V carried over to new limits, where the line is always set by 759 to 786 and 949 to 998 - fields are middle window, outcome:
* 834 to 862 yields 3.3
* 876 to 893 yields 1.8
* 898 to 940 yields 6.0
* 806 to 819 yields 1.4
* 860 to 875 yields 1.9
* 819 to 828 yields 0.7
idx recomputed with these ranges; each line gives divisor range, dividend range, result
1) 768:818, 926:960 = 0.85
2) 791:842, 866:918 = 0.84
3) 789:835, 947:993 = 0.89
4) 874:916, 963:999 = 1.06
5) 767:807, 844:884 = 0.84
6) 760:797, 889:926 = 0.72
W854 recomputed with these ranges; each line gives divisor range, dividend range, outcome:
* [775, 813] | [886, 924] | 0.76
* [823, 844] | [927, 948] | 0.89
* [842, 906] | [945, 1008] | 1.01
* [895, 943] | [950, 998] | 1.10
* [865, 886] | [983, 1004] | 0.89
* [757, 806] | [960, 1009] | 0.77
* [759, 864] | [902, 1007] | 0.85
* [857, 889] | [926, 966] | 0.99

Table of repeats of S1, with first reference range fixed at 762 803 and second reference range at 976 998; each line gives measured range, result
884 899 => 0.21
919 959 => 0.03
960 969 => -0.08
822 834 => 0.06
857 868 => 0.13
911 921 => 0.13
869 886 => 0.04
